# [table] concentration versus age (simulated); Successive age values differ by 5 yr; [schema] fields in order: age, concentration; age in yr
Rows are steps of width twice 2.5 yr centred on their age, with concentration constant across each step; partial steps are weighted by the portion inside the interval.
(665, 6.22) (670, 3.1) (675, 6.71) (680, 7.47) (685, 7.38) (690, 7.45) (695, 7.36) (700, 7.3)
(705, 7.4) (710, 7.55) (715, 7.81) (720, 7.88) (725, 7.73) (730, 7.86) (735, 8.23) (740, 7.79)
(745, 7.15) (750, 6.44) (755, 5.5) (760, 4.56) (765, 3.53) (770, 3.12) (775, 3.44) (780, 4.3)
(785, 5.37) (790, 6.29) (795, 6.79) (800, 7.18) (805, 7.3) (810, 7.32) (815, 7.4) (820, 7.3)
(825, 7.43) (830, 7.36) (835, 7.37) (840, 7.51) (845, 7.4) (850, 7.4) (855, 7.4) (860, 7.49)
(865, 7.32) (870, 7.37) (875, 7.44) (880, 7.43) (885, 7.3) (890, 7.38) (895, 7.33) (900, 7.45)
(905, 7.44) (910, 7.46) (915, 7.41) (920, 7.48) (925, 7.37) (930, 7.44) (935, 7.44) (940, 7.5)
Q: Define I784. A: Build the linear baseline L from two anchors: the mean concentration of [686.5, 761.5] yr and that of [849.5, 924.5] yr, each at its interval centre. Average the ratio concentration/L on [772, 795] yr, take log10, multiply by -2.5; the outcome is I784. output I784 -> 0.41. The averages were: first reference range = 7.24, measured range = 5.02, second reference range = 7.41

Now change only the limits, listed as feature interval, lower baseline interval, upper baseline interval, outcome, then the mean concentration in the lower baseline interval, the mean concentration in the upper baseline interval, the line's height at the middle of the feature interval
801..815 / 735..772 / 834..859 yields -0.10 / 5.66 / 7.42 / 6.69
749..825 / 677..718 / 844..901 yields 0.27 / 7.46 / 7.39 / 7.43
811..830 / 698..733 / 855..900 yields 0.02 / 7.66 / 7.39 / 7.48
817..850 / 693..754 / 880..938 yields 0.01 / 7.49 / 7.41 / 7.44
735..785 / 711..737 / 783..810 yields 0.36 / 7.88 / 6.68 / 7.28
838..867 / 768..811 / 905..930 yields -0.14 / 5.65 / 7.43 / 6.53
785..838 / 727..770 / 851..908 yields -0.05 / 6.21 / 7.4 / 6.78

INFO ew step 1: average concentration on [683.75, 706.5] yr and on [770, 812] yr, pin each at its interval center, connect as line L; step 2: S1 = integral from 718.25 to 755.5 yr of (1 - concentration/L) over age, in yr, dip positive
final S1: -3.9 yr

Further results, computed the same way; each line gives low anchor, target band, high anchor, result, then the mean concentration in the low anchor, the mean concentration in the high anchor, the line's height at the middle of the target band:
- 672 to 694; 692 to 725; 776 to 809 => -3.1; 7.17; 6.13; 6.92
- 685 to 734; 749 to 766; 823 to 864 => 5.7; 7.6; 7.42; 7.54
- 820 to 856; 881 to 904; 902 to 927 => 0.2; 7.4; 7.43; 7.42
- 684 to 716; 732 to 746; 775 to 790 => -3.5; 7.45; 4.85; 6.22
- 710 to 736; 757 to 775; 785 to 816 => 8.8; 7.85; 6.89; 7.32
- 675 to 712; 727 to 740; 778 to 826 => -1.6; 7.37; 6.67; 7.11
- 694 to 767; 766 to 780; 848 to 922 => 7.1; 6.95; 7.41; 7.08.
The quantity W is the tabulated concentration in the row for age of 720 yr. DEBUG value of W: 7.88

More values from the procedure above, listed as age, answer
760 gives 4.56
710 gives 7.55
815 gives 7.4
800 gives 7.18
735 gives 8.23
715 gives 7.81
